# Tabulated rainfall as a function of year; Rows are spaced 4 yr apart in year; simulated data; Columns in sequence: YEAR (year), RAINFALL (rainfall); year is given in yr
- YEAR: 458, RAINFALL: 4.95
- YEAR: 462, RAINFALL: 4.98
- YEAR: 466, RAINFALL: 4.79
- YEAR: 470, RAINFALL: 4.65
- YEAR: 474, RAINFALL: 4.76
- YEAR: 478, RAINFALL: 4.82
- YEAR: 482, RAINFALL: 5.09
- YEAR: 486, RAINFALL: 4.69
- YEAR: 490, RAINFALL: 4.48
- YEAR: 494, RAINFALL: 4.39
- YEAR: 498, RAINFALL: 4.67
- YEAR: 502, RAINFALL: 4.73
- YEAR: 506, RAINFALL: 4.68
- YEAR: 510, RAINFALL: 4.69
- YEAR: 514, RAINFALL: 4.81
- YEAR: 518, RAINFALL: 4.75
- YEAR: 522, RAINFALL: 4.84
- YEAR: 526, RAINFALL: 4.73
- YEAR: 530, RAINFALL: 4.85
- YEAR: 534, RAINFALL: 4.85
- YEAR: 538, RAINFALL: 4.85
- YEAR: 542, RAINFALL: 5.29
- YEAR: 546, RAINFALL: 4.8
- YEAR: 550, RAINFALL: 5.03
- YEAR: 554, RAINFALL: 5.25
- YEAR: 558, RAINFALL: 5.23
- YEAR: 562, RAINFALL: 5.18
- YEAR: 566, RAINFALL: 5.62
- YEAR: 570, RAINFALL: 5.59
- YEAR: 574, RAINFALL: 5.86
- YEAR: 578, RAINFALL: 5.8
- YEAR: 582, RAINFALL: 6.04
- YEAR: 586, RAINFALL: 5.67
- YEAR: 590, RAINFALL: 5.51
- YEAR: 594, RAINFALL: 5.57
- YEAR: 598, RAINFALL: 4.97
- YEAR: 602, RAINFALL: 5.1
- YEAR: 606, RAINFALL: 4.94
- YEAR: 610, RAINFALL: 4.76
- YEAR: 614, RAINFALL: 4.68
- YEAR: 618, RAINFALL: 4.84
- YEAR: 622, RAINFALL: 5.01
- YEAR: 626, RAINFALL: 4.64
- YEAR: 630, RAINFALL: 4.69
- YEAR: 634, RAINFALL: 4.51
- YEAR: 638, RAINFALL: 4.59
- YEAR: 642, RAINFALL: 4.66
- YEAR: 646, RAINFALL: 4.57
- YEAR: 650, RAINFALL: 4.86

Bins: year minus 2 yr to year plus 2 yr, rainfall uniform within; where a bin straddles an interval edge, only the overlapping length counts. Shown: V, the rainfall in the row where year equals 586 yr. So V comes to 5.67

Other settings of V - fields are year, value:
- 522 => 4.84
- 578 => 5.8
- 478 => 4.82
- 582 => 6.04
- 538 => 4.85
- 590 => 5.51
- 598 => 4.97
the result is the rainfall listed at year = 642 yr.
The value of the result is 4.66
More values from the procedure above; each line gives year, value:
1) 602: 5.1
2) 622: 5.01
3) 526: 4.73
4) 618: 4.84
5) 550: 5.03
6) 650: 4.86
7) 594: 5.57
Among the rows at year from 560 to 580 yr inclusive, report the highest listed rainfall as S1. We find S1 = 5.86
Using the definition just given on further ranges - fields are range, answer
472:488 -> 5.09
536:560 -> 5.29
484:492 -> 4.69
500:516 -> 4.81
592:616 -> 5.57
